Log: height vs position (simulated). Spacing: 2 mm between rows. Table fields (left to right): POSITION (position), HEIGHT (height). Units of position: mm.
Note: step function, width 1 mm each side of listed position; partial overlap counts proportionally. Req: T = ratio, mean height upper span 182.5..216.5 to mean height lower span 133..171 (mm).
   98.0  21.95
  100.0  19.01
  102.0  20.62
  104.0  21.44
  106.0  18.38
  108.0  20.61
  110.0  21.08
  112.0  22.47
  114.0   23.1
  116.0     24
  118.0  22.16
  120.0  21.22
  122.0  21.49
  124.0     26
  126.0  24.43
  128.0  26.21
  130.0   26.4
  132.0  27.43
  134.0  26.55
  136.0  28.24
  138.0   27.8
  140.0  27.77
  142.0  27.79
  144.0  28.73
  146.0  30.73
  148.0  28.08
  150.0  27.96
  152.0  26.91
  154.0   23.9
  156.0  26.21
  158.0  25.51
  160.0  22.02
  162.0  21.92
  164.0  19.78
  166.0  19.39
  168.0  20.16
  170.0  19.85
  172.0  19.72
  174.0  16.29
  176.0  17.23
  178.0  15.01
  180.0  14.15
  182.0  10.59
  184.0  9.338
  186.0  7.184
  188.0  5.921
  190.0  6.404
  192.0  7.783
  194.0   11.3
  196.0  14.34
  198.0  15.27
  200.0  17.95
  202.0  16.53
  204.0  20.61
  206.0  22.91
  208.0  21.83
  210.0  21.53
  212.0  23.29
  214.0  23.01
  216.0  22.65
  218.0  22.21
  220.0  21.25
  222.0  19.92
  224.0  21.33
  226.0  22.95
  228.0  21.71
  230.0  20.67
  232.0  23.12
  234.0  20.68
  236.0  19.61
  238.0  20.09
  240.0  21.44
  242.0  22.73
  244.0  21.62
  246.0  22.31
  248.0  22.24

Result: 0.6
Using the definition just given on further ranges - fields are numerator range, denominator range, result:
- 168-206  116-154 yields 0.53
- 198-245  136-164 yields 0.80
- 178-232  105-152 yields 0.68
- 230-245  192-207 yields 1.30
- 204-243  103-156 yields 0.87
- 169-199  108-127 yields 0.56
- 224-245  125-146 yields 0.79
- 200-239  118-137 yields 0.85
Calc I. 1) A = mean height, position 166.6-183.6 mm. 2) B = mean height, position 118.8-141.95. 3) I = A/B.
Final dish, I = 0.64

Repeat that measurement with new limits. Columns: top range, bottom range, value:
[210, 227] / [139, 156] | 0.80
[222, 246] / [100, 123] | 1.00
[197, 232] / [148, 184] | 1.03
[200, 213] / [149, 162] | 0.83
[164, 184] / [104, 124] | 0.77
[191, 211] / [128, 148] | 0.61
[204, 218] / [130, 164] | 0.84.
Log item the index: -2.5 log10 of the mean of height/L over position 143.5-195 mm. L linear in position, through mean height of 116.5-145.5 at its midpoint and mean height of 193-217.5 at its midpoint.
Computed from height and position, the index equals 0.24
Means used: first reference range 25.9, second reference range 19.3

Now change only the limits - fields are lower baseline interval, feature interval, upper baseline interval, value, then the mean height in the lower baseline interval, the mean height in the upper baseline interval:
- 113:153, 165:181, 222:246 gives 0.34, 26.1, 21.4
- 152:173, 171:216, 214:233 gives 0.37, 22.1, 21.8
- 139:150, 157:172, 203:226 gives 0.25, 28.6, 21.9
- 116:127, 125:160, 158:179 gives -0.25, 23.1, 19.4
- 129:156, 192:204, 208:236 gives 0.49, 27.5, 21.8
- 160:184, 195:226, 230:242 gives -0.04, 17.5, 21.1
